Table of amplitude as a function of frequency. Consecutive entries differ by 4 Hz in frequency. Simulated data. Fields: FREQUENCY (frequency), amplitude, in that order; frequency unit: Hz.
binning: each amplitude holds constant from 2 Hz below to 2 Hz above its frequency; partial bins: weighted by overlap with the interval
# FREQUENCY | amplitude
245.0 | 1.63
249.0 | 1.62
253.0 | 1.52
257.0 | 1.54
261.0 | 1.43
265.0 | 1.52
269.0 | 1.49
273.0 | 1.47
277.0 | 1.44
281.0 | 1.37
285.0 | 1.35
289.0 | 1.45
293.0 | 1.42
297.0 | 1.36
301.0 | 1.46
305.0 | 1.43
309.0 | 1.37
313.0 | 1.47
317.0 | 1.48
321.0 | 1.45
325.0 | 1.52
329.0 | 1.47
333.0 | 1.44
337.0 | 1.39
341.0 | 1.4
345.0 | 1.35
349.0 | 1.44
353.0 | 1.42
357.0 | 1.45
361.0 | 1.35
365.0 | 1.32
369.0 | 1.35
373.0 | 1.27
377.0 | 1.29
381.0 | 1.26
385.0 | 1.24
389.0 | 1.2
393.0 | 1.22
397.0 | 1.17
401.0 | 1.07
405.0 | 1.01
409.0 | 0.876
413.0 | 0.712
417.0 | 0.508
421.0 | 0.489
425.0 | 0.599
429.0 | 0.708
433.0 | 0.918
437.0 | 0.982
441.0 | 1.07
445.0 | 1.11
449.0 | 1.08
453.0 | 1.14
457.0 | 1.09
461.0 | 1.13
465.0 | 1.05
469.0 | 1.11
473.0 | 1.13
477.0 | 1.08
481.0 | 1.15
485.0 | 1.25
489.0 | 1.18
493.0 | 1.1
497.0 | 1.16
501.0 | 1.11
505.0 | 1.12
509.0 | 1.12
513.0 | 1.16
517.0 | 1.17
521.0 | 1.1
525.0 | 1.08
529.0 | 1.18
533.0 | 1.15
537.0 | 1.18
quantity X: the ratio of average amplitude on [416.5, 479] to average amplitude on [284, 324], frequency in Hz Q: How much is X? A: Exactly 0.67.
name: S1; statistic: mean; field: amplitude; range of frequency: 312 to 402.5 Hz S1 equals 1.35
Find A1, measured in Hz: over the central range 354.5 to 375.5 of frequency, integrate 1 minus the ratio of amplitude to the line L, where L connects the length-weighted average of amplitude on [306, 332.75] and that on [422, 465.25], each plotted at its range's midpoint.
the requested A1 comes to -1.1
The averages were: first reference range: 1.46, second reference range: 0.975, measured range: 1.35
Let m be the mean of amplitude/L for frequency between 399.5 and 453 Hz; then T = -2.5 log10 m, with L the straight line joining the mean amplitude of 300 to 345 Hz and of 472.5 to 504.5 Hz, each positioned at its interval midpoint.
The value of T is 0.40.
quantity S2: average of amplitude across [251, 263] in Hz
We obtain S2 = 1.5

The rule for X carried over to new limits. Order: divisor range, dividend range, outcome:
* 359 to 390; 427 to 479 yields 0.81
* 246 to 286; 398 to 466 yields 0.62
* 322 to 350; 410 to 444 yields 0.53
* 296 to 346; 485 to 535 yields 0.80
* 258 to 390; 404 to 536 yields 0.73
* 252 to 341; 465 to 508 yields 0.78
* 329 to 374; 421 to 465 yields 0.69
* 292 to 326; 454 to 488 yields 0.78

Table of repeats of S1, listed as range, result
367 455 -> 1.01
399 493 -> 0.978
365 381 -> 1.3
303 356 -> 1.43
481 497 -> 1.17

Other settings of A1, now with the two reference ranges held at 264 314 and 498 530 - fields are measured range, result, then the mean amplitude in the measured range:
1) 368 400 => 1.5 Hz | 1.24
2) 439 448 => 1.0 Hz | 1.09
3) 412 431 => 9.9 Hz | 0.597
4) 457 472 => 1.2 Hz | 1.1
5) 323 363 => -2.0 Hz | 1.42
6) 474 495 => 0.3 Hz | 1.15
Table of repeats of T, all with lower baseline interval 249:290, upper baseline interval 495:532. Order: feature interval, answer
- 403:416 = 0.46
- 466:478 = 0.08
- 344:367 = -0.03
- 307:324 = -0.03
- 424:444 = 0.37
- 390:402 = 0.11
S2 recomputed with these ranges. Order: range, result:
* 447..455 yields 1.11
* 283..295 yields 1.41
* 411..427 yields 0.577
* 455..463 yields 1.11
